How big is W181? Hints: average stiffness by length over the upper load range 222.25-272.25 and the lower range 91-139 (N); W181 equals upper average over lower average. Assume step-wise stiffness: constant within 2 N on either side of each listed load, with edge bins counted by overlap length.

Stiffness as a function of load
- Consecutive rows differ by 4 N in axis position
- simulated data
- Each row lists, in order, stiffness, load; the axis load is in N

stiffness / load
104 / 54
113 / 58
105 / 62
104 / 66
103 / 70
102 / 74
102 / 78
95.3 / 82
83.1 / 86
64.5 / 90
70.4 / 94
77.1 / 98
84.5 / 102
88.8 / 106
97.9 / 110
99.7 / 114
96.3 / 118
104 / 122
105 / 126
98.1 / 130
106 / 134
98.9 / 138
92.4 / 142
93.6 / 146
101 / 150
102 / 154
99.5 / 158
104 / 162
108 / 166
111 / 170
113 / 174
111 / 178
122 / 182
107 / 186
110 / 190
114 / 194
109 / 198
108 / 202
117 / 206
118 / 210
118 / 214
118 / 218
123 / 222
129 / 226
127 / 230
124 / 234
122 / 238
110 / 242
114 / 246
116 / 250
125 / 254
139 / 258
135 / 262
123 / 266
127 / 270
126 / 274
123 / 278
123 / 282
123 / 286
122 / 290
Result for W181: 1.3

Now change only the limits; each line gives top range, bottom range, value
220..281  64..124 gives 1.36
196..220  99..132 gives 1.19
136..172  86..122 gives 1.18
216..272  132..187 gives 1.18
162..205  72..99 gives 1.30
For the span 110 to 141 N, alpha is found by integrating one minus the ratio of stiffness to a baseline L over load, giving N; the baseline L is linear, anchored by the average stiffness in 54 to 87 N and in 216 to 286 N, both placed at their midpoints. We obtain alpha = 2.2 N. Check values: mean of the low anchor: 102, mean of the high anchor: 124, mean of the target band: 101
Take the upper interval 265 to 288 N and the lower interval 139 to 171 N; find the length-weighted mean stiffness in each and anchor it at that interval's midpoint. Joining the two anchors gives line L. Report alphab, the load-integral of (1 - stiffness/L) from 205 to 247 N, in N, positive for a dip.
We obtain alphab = -2.1 N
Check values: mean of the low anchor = 101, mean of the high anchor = 124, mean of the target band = 120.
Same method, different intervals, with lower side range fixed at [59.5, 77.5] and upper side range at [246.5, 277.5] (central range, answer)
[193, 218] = 1.1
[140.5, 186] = 3.7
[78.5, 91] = 2.4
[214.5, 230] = -0.2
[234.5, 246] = 0.7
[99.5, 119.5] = 2.9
